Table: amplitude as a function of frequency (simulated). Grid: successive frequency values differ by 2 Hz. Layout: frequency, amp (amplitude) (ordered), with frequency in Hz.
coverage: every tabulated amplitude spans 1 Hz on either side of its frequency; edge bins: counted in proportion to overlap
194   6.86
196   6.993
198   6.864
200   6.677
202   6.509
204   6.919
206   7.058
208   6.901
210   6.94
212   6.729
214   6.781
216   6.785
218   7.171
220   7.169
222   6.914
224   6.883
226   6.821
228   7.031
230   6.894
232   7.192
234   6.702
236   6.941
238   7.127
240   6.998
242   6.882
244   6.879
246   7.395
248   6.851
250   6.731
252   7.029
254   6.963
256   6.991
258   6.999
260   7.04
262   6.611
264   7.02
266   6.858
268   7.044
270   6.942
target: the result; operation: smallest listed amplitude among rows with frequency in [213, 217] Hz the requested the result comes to 6.781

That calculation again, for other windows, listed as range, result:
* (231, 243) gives 6.702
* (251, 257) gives 6.963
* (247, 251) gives 6.731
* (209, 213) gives 6.729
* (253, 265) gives 6.611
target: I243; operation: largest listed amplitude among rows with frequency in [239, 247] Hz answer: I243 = 7.395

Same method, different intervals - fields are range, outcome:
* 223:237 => 7.192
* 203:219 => 7.171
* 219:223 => 7.169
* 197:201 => 6.864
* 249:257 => 7.029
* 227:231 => 7.031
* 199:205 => 6.919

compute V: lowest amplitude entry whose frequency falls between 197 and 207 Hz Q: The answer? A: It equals 6.509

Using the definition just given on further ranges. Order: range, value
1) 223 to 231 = 6.821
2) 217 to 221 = 7.169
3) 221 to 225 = 6.883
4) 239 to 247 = 6.879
